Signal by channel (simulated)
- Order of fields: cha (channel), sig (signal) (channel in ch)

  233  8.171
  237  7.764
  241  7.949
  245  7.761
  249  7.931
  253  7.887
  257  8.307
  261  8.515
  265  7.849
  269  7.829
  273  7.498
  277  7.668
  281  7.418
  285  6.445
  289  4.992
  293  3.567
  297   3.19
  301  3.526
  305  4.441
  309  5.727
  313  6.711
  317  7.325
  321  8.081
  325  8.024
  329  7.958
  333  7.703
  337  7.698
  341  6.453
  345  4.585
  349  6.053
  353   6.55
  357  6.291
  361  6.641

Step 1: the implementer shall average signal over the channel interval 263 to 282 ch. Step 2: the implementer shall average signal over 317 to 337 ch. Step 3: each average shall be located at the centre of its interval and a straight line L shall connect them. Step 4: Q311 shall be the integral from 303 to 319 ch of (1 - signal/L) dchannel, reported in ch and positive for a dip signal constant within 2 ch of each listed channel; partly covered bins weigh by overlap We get 3.6 ch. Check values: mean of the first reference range 7.66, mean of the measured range 6.05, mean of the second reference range 7.86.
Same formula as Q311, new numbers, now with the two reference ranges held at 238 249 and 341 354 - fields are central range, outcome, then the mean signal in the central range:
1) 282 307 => 8.68 ch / 4.48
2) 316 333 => -4.43 ch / 7.86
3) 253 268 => -1.26 ch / 8.15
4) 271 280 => -0.44 ch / 7.56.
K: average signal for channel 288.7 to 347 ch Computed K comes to 6.03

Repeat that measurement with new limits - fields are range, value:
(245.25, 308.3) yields 6.49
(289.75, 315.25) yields 4.58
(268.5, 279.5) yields 7.63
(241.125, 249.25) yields 7.85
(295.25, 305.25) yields 3.61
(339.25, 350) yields 5.65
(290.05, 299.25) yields 3.55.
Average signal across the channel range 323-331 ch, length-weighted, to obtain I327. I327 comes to 7.99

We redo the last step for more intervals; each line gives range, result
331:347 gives 6.61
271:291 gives 6.8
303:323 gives 6.46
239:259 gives 7.97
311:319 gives 7.02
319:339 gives 7.89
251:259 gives 8.1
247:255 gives 7.91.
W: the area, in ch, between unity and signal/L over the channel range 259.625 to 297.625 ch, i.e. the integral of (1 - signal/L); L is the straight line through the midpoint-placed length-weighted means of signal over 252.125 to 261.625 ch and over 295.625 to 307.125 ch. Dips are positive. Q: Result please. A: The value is -2.8 ch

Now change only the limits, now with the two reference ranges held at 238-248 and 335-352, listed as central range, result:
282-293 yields 2.6 ch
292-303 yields 5.6 ch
